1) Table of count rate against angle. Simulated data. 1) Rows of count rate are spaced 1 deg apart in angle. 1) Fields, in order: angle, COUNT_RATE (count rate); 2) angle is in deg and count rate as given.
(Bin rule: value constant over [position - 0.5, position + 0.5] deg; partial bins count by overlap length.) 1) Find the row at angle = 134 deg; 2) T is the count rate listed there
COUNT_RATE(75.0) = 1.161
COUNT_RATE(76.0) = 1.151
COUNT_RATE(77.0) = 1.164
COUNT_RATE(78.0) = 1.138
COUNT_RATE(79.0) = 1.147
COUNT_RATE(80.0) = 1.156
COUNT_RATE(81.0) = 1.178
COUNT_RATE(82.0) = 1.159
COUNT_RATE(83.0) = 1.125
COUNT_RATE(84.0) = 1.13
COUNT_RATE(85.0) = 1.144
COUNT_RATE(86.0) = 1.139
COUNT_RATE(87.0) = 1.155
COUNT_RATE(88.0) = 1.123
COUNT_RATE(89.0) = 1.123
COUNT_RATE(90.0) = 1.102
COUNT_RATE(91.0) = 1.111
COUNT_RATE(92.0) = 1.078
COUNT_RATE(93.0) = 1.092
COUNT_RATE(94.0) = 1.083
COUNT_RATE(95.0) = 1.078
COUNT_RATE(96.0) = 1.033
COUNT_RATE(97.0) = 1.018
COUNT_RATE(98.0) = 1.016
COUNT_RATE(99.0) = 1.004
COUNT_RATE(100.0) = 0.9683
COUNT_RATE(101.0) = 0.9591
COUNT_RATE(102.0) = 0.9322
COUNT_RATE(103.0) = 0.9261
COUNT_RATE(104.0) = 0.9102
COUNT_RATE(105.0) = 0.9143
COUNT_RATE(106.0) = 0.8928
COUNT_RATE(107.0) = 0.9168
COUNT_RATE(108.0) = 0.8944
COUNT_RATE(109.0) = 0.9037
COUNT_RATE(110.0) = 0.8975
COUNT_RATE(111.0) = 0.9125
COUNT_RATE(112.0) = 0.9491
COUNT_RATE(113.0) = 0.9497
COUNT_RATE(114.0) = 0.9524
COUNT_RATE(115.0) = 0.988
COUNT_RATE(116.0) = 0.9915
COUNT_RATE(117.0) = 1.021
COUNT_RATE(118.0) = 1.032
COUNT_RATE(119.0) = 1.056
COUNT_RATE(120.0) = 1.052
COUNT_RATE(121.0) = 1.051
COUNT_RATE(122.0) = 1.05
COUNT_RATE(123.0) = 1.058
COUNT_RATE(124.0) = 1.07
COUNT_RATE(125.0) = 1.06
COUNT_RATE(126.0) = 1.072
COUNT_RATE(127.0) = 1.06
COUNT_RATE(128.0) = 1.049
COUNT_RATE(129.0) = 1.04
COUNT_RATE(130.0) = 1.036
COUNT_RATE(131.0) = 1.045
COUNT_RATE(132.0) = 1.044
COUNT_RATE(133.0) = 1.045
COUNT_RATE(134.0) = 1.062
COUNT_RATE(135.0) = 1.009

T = 1.062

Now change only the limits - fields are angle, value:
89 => 1.123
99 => 1.004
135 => 1.009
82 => 1.159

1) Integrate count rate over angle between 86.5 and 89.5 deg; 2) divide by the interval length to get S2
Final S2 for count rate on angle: 1.13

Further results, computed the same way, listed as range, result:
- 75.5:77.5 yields 1.16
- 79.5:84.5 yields 1.15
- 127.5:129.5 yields 1.04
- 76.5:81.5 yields 1.16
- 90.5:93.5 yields 1.09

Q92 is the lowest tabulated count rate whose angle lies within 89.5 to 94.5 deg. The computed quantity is 1.078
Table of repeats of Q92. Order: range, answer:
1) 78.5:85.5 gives 1.125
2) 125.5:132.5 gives 1.036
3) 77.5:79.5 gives 1.138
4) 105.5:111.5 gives 0.8928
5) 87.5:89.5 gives 1.123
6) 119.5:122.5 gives 1.05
